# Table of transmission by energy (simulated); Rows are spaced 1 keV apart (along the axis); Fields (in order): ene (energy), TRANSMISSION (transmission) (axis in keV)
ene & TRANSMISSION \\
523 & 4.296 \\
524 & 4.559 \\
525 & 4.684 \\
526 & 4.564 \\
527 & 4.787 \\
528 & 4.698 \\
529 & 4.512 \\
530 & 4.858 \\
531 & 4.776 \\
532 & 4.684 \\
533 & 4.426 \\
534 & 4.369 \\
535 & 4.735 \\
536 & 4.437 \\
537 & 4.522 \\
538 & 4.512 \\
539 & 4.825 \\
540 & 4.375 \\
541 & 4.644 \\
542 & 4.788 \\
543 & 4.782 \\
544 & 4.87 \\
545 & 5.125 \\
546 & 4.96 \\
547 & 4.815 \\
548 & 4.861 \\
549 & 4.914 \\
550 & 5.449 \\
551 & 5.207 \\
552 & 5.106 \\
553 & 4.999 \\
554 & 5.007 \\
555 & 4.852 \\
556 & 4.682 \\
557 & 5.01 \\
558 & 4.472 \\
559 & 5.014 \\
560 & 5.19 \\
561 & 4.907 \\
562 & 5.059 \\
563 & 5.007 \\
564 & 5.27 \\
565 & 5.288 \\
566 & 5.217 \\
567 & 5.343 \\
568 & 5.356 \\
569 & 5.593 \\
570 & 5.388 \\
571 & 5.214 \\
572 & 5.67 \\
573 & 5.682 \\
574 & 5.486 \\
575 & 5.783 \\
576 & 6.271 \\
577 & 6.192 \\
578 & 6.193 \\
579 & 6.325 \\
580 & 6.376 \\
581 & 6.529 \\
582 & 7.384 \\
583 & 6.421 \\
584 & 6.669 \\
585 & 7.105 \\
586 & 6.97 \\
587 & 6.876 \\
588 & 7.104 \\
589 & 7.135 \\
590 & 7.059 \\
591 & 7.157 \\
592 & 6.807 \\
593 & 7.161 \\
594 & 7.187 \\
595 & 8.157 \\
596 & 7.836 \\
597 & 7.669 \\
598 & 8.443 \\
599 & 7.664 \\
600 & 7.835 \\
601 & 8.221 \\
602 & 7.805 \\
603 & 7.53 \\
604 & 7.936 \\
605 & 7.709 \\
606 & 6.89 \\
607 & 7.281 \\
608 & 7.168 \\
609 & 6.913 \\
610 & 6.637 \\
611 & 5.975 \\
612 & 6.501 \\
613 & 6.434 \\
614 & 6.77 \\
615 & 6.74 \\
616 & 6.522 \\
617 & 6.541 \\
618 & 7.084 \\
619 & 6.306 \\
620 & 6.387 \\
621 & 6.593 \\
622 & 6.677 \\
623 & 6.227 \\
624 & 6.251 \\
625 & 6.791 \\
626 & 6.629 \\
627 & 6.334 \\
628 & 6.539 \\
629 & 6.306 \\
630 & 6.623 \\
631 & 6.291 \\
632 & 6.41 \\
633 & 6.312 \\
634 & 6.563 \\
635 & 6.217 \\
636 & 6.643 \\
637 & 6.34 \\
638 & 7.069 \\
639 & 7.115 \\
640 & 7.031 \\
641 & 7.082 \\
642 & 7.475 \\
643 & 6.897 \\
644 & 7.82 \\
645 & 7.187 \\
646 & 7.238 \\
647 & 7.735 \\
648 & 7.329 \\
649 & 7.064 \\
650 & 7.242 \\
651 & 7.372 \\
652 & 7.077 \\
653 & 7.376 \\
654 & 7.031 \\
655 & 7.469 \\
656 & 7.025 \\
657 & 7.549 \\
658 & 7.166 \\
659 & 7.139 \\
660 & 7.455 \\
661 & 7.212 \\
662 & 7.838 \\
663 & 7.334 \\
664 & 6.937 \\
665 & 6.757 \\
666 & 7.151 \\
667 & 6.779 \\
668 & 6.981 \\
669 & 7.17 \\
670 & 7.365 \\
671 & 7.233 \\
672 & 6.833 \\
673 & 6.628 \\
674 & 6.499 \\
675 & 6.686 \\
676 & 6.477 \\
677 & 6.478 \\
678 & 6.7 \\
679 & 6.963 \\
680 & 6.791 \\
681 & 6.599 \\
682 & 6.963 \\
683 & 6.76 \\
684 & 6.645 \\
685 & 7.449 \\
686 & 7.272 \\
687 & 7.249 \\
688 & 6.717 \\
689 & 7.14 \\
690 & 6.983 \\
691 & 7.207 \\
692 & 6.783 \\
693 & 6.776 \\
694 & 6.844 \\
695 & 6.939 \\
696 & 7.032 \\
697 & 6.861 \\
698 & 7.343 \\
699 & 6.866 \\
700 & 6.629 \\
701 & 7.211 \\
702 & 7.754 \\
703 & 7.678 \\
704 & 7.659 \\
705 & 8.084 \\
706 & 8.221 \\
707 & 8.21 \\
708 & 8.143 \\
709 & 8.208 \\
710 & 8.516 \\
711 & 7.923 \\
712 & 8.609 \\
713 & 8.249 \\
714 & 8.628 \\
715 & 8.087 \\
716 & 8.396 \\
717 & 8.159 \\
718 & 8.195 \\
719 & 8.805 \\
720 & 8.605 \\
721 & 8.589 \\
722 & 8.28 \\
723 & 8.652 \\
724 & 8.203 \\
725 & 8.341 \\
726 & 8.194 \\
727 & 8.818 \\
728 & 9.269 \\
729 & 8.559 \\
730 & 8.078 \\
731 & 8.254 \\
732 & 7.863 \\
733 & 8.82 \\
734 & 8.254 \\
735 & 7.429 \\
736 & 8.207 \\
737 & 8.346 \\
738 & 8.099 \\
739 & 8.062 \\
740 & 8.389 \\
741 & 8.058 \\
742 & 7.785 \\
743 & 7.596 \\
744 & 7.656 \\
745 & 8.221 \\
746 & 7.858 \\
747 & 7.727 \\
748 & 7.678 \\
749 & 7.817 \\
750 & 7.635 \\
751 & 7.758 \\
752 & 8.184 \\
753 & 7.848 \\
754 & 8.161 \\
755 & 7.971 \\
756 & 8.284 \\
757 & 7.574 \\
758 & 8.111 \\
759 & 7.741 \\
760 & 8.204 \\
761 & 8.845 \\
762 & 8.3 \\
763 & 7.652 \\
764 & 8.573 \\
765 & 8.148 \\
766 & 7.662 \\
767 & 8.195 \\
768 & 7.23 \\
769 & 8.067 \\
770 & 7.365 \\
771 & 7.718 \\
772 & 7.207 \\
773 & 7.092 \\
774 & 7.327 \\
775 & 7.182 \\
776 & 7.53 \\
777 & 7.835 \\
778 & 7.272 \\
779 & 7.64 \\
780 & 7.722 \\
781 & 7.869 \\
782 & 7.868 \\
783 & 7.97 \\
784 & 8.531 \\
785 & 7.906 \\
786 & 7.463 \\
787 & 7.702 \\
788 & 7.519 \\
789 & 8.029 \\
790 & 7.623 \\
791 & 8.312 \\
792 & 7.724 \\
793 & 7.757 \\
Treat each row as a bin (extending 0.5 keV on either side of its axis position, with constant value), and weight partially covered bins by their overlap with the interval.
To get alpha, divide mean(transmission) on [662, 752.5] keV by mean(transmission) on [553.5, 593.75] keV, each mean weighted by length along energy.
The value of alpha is 1.29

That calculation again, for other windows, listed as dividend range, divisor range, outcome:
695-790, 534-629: 1.30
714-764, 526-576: 1.64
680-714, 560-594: 1.21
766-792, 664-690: 1.12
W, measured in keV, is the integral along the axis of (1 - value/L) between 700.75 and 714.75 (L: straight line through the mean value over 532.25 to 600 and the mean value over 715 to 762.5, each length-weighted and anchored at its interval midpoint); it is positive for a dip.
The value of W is -0.7 keV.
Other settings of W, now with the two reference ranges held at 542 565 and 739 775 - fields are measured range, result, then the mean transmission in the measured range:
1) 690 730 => -4.0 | 7.93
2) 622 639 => -1.2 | 6.5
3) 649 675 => -2.5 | 7.13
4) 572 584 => -2.0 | 6.23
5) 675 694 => -0.1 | 6.88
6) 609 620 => -1.3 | 6.56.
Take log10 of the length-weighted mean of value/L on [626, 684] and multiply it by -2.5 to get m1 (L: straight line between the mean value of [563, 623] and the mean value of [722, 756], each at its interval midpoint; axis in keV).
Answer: 0.05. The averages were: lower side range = 6.67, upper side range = 8.12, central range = 6.95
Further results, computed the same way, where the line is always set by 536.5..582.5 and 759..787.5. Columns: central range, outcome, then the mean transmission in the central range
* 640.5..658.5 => -0.15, 7.29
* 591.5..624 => -0.21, 7.1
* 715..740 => -0.15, 8.35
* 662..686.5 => -0.05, 6.91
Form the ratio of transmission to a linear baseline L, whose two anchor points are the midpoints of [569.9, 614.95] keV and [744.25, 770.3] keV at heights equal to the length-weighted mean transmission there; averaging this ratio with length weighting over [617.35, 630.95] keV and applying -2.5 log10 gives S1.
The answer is 0.093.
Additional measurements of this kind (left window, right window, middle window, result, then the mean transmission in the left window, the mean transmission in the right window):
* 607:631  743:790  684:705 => 0.01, 6.57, 7.82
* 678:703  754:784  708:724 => -0.16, 7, 7.82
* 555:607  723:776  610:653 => 0.02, 6.41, 7.99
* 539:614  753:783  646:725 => -0.05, 6.12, 7.81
